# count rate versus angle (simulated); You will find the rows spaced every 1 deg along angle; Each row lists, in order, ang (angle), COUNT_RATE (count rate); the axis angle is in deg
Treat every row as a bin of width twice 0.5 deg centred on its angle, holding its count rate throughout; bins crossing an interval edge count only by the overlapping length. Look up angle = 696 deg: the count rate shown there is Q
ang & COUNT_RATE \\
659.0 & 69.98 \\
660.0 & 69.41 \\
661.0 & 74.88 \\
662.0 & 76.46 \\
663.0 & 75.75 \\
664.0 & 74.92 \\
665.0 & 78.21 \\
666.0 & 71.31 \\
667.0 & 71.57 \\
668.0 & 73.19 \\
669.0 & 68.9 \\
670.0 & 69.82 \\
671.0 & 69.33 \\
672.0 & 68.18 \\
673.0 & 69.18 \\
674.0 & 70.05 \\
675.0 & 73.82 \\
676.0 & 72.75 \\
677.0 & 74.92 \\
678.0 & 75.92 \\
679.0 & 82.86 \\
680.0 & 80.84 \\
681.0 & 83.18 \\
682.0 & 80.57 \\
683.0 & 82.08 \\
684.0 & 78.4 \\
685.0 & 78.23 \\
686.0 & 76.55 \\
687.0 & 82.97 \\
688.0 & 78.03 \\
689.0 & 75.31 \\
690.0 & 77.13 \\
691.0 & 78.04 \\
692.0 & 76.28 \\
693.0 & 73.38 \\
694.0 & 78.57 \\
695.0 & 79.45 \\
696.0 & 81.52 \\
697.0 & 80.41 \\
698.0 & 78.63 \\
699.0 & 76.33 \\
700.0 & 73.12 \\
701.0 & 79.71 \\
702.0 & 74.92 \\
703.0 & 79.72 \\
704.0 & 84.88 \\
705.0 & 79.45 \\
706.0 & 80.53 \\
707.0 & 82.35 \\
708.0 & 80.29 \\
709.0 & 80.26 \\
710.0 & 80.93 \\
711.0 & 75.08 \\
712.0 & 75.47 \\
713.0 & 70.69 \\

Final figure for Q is 81.52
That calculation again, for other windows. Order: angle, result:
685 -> 78.23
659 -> 69.98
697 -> 80.41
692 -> 76.28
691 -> 78.04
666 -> 71.31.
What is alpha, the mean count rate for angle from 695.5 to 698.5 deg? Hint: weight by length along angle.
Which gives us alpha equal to 80.2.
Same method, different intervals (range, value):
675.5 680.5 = 77.5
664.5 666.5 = 74.8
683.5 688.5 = 78.8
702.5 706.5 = 81.1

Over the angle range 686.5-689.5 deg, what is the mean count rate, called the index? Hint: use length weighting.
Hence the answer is 78.8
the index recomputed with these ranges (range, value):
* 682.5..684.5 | 80.2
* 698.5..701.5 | 76.4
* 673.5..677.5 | 72.9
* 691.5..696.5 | 77.8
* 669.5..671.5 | 69.6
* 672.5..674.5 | 69.6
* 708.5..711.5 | 78.8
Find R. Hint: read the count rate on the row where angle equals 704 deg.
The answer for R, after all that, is 84.88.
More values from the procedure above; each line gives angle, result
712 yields 75.47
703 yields 79.72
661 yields 74.88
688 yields 78.03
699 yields 76.33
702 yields 74.92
